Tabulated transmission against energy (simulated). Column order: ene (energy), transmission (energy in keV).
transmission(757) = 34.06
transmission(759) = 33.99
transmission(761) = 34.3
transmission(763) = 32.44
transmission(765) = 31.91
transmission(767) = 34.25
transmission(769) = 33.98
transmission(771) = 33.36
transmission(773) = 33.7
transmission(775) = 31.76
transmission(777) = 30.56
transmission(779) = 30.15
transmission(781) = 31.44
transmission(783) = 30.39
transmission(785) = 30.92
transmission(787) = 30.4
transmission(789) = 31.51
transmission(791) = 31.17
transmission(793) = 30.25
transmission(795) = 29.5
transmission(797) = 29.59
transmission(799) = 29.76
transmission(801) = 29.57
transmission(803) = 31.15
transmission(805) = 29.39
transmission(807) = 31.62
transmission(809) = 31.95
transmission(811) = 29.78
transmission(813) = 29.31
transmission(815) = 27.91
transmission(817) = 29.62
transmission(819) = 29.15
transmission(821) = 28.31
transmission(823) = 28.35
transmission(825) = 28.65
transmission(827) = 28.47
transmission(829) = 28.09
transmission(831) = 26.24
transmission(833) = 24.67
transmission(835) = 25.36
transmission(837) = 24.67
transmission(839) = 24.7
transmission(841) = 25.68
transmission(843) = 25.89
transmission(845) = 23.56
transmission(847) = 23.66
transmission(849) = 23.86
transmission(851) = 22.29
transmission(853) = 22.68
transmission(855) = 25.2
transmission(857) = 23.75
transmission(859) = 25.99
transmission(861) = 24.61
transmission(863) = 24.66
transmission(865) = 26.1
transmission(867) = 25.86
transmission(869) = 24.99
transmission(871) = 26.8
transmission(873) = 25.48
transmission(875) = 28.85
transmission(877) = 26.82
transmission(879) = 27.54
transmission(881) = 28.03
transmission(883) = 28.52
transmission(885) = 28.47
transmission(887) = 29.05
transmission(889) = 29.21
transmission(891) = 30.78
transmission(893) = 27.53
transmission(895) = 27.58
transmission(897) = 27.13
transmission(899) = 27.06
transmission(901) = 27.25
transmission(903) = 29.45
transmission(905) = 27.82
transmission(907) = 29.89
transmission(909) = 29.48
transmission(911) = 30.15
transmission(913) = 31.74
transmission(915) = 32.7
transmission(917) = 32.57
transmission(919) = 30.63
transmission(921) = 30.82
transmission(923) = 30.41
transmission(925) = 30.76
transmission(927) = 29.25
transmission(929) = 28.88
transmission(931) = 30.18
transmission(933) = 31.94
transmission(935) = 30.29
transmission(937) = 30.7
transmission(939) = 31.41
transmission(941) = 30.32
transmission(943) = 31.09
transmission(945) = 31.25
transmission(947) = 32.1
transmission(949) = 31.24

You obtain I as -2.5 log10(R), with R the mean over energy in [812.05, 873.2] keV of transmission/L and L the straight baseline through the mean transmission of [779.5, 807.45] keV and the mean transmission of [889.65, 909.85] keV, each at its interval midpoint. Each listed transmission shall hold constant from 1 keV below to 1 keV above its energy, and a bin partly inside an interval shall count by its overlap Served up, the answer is 0.14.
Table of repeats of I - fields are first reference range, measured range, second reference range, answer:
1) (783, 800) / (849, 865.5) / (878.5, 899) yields 0.191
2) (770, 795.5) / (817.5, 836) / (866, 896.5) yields 0.080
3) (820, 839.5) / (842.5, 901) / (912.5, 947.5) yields 0.090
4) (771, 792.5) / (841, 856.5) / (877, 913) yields 0.231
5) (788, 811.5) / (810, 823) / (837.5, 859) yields -0.025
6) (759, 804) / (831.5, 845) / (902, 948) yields 0.235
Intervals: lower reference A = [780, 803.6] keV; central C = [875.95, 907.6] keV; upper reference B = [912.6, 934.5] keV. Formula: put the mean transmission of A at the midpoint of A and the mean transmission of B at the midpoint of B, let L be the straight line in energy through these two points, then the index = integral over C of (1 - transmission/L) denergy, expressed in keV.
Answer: 2.6 keV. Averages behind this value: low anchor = 30.5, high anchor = 30.9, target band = 28.2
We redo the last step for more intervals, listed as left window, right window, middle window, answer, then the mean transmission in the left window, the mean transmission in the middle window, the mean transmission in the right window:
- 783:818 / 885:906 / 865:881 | 1.2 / 30.2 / 26.7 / 28.3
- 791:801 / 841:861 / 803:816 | -0.7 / 29.9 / 30.1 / 24.2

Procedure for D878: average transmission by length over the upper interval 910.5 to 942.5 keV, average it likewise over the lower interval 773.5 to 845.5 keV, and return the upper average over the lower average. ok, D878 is 1.1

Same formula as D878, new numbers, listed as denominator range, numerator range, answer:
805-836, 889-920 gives 1.03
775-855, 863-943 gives 1.03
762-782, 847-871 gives 0.76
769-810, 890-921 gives 0.95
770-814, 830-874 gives 0.81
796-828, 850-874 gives 0.84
